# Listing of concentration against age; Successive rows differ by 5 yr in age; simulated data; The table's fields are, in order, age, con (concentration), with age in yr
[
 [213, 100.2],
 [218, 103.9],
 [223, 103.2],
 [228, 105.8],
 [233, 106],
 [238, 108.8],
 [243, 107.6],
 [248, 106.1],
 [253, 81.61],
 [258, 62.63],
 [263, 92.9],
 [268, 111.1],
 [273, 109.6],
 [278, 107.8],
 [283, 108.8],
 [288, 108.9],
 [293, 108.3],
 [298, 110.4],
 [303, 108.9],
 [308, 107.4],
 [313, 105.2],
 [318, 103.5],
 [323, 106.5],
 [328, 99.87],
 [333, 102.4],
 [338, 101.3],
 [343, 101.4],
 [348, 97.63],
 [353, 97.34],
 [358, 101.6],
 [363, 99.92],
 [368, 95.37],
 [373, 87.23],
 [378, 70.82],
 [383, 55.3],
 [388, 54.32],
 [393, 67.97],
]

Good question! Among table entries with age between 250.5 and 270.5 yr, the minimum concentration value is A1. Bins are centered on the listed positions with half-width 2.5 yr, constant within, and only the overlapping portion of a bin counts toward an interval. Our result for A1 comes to 62.63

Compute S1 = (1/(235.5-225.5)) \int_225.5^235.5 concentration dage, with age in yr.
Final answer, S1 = 106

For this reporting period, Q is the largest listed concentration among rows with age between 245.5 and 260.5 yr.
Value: 106.1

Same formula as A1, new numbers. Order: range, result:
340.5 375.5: 87.23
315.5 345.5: 99.87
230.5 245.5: 106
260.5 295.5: 92.9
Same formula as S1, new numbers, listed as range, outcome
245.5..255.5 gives 93.9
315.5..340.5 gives 103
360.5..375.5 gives 94.2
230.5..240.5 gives 107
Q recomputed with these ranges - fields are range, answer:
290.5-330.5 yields 110.4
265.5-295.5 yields 111.1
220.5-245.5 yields 108.8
